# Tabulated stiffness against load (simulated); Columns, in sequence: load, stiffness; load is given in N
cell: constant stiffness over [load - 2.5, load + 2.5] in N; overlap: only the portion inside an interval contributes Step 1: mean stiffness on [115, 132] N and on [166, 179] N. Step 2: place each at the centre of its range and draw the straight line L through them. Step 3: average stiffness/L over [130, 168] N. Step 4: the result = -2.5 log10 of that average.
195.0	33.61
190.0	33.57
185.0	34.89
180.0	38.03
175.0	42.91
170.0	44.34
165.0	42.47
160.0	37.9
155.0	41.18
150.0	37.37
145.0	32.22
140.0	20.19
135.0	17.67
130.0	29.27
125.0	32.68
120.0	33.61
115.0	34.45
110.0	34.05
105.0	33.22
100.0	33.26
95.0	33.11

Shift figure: 0.17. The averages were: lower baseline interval 32.3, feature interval 32.6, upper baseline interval 42.8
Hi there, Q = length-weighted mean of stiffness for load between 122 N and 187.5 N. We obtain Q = 34.7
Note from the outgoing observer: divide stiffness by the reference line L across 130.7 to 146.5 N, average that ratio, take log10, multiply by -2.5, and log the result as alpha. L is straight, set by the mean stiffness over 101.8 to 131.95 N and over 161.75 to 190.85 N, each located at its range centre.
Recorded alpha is 0.45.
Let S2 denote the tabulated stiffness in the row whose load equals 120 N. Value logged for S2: 33.61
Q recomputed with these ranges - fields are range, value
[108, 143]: 28.8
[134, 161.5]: 31.6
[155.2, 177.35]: 41.8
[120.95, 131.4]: 31.5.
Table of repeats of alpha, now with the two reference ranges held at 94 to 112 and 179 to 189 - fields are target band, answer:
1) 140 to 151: 0.118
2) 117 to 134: 0.114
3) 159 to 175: -0.192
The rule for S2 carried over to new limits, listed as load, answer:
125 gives 32.68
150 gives 37.37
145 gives 32.22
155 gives 41.18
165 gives 42.47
